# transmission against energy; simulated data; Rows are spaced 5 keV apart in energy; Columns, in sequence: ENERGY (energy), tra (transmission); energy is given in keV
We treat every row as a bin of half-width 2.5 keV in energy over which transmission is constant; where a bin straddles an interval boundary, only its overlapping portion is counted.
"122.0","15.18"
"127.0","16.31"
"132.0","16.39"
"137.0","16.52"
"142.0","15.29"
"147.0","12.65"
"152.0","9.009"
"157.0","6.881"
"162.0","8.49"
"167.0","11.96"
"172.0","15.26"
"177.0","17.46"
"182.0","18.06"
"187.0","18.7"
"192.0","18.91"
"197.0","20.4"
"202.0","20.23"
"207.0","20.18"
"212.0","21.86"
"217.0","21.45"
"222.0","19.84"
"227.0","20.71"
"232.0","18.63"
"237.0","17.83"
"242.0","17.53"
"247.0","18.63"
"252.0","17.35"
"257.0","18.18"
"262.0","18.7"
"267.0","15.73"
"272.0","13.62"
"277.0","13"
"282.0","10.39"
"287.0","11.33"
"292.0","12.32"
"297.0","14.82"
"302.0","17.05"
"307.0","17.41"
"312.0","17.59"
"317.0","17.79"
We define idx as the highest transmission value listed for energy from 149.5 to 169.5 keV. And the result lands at 11.96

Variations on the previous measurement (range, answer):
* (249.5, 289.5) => 18.7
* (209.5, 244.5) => 21.86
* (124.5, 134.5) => 16.39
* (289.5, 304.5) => 17.05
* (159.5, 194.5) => 18.91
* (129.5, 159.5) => 16.52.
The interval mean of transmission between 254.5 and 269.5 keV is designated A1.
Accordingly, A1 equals 17.5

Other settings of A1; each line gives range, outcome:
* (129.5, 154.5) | 14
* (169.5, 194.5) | 17.7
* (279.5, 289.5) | 10.9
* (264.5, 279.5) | 14.1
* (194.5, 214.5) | 20.7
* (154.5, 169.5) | 9.11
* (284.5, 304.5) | 13.9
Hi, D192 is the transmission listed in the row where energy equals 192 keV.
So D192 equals 18.91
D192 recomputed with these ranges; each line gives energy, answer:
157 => 6.881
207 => 20.18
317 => 17.79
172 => 15.26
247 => 18.63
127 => 16.31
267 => 15.73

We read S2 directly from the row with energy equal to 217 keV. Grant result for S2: 21.45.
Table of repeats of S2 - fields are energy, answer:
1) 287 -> 11.33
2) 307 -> 17.41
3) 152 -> 9.009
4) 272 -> 13.62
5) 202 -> 20.23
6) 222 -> 19.84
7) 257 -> 18.18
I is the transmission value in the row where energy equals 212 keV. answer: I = 21.86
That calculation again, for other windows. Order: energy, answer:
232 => 18.63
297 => 14.82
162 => 8.49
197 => 20.4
